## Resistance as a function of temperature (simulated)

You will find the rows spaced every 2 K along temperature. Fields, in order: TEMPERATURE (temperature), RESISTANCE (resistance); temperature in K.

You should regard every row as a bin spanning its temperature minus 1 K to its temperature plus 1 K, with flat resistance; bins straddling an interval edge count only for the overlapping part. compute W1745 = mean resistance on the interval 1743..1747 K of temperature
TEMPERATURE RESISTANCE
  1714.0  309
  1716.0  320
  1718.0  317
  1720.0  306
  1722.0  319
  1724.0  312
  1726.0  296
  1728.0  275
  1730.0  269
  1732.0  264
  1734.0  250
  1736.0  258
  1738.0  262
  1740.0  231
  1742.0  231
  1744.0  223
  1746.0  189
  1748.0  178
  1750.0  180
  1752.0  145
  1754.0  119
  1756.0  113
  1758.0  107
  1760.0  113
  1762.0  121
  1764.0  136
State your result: 206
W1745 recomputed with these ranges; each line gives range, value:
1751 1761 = 119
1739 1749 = 210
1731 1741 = 253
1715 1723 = 316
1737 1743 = 241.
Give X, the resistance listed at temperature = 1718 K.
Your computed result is 317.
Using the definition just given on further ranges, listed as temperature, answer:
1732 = 264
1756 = 113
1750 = 180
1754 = 119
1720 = 306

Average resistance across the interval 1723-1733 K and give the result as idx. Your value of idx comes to 283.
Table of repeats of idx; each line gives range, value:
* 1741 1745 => 227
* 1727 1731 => 272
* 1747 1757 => 147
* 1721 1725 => 316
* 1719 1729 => 302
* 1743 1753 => 183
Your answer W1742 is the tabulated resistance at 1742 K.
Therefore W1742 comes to 231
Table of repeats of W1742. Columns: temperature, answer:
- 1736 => 258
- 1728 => 275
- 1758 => 107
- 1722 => 319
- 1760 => 113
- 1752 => 145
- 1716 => 320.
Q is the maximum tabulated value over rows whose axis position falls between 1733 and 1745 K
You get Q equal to 262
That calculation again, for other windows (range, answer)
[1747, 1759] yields 180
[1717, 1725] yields 319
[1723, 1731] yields 312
